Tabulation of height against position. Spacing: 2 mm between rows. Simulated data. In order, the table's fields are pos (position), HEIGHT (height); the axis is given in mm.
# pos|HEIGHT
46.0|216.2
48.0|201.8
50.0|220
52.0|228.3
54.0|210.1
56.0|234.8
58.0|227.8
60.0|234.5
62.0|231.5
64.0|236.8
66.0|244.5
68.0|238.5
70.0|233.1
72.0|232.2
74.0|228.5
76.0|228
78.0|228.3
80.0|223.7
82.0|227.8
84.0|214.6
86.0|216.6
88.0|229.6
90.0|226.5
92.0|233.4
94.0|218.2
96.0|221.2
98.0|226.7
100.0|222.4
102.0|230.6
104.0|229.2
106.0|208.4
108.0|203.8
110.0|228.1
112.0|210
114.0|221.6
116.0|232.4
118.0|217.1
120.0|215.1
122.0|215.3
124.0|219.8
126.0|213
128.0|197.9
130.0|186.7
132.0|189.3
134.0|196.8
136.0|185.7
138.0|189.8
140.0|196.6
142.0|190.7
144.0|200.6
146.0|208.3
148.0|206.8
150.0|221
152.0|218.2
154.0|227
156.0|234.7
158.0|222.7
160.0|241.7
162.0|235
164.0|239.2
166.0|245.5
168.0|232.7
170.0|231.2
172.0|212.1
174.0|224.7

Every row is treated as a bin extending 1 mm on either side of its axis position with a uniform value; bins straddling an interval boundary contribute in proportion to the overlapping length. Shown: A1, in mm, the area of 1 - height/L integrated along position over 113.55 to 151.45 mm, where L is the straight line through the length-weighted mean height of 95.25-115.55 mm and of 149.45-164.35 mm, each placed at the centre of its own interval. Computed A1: 3.3 mm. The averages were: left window 221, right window 230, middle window 205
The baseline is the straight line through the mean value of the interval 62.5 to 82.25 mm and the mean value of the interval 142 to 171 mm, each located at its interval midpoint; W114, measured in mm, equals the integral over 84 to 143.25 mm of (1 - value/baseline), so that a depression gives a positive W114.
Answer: 4.1 mm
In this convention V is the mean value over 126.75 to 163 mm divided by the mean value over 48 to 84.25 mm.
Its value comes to 0.91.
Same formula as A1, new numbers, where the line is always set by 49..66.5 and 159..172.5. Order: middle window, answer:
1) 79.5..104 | 0.7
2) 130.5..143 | 2.3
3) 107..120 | 0.8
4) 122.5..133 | 1.4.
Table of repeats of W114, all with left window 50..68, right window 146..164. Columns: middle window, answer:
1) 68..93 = 0.3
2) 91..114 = 0.7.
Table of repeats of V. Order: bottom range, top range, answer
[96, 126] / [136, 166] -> 0.98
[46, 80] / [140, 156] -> 0.92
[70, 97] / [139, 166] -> 0.97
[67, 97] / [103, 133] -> 0.94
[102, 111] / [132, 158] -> 0.94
